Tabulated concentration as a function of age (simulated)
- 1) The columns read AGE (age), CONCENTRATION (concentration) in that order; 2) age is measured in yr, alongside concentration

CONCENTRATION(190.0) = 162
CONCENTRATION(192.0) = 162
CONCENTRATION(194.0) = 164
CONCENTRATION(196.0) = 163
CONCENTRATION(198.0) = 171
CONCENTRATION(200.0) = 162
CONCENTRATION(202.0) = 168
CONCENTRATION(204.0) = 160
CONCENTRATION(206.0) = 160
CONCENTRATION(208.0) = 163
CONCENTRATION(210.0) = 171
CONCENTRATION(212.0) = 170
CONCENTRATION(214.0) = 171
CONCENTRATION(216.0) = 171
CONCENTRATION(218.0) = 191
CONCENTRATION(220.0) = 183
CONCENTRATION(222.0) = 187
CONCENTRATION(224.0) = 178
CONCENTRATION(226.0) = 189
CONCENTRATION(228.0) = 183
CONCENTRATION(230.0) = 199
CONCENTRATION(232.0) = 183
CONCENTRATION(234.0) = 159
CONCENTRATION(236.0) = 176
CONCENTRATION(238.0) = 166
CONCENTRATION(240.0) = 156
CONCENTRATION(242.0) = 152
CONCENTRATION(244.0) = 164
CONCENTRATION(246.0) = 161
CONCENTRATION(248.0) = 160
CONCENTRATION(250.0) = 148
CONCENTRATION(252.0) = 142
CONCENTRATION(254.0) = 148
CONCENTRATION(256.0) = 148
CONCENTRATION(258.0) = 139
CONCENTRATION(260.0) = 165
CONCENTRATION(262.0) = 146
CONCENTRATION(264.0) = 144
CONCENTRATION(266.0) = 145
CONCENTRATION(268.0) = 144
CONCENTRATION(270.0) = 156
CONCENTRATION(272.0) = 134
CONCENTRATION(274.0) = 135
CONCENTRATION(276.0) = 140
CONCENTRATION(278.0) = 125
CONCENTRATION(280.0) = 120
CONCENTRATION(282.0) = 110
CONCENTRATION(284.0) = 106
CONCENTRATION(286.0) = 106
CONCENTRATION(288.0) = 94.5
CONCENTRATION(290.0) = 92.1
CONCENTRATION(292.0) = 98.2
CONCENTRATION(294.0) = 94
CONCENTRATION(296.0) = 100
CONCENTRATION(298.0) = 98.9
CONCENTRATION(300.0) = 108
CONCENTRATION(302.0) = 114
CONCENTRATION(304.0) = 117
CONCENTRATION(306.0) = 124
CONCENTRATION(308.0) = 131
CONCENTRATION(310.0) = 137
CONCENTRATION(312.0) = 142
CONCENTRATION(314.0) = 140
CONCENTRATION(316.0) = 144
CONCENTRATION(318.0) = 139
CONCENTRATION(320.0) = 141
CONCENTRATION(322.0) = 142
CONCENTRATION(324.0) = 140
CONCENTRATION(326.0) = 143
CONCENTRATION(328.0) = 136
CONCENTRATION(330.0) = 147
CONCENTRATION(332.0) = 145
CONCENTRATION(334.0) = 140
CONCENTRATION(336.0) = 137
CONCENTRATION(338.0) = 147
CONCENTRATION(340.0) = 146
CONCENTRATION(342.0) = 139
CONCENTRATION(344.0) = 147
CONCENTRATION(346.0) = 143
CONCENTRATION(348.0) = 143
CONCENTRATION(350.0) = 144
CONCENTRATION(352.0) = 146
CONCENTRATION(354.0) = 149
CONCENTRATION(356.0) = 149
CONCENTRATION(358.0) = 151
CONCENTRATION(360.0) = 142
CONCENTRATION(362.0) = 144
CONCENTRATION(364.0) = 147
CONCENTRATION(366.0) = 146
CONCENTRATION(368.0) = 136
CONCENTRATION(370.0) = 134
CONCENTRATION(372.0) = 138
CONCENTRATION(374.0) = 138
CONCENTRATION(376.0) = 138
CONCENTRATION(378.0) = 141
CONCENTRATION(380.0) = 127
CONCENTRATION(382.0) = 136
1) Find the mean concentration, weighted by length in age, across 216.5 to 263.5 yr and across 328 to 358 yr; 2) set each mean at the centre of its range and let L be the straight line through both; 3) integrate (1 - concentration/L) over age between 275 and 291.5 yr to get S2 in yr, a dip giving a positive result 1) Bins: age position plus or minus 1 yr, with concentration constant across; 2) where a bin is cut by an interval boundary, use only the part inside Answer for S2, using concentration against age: 4.8 yr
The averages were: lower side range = 166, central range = 111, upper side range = 144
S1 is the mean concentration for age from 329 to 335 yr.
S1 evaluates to 144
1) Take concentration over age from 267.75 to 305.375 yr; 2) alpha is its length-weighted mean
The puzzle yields 115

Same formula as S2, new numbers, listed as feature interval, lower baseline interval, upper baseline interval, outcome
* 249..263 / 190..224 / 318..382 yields 1.1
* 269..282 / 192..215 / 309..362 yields 1.7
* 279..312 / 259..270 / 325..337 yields 8.0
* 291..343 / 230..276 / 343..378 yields 6.0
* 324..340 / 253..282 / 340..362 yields 0.2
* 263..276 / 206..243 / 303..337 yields 1.2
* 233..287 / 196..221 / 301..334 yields 3.6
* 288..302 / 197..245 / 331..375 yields 5.1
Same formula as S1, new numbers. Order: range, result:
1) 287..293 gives 94.9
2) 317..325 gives 140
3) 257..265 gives 148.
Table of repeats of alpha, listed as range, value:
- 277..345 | 126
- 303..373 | 141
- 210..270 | 164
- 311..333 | 142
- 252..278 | 144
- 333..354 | 143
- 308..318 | 140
